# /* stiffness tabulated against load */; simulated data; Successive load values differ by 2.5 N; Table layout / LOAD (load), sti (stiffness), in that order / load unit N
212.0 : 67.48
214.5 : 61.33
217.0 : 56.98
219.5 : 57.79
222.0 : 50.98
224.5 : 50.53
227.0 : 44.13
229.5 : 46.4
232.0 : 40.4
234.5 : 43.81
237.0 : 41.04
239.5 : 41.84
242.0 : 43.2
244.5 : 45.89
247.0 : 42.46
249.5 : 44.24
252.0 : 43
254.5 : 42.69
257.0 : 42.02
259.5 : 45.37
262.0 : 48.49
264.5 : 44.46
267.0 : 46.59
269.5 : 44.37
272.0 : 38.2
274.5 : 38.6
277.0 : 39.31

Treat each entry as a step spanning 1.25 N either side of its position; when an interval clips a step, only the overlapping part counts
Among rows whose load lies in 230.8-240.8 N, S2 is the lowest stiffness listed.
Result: 40.4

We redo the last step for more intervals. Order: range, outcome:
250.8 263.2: 42.02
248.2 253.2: 43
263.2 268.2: 44.46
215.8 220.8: 56.98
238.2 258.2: 41.84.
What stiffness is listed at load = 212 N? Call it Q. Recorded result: 67.48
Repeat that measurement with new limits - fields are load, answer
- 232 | 40.4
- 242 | 43.2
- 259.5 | 45.37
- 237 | 41.04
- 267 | 46.59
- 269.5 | 44.37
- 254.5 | 42.69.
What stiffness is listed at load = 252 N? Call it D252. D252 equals 43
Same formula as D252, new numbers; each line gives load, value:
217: 56.98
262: 48.49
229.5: 46.4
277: 39.31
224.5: 50.53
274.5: 38.6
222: 50.98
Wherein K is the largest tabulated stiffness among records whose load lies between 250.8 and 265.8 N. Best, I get 48.49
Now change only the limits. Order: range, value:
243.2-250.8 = 45.89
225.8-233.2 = 46.4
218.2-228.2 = 57.79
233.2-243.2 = 43.81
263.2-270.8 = 46.59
